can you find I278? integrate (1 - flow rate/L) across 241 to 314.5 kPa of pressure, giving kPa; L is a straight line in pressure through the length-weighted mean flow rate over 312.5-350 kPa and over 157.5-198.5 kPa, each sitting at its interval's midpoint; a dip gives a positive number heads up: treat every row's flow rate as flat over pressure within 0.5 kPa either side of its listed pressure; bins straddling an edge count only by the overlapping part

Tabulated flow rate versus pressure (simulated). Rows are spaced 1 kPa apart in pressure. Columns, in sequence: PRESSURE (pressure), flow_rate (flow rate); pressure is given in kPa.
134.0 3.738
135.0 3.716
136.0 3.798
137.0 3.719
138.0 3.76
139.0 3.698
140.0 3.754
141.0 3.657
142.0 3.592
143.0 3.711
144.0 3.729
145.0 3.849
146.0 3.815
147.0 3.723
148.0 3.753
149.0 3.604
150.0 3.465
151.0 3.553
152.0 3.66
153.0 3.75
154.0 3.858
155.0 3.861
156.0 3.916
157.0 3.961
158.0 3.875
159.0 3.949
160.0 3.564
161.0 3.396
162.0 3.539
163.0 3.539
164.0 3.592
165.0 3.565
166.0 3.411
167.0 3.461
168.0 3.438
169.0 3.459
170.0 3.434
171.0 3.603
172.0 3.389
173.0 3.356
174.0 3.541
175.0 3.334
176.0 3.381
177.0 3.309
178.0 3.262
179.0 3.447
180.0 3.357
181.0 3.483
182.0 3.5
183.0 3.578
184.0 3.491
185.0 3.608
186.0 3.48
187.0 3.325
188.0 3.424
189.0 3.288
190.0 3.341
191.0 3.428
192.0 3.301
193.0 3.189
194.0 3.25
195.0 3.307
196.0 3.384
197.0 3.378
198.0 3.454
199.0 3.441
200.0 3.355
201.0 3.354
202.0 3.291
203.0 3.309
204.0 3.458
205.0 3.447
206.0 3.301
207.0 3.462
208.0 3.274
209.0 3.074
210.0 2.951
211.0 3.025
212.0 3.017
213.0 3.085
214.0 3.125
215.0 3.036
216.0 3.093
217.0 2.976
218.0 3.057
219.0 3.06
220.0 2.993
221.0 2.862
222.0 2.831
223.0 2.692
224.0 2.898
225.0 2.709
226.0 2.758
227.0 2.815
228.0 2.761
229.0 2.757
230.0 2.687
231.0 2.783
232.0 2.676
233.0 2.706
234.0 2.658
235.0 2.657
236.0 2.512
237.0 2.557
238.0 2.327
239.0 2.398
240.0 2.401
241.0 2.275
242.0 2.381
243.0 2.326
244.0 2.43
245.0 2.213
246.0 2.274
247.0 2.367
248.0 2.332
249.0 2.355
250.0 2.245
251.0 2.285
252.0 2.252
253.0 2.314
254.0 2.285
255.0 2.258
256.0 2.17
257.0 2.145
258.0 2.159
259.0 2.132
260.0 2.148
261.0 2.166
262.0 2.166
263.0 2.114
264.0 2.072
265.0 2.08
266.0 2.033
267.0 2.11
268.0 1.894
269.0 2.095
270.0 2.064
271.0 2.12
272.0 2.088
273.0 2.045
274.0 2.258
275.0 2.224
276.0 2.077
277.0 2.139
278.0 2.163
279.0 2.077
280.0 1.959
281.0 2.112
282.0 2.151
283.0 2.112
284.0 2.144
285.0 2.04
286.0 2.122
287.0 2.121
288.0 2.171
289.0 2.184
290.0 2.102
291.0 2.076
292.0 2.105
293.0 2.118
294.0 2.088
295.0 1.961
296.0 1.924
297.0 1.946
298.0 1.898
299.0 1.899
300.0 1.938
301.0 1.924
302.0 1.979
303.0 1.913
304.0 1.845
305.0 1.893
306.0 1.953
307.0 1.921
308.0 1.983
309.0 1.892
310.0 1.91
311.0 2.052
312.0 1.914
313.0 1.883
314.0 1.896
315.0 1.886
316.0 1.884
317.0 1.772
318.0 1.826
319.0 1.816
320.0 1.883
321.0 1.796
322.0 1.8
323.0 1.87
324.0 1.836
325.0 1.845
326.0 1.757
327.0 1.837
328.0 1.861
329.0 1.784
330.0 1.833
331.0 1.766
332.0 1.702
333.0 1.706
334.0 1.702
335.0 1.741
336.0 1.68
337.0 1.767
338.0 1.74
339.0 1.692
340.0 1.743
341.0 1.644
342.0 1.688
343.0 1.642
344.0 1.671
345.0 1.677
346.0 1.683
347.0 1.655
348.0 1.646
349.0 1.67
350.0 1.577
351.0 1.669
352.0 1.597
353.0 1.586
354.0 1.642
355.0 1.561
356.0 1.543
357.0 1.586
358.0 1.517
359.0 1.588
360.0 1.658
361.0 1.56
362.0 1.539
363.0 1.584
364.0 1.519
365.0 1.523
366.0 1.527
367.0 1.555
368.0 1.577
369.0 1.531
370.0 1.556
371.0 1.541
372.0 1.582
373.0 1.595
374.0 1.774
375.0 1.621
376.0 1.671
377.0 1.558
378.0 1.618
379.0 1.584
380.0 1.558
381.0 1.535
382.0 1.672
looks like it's 7.57 kPa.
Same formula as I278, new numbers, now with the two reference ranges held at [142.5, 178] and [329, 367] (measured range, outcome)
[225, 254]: 3.1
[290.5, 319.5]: 2.2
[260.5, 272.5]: 2.0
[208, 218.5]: 0.0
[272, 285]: 1.4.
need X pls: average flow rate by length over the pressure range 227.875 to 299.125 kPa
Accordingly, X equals 2.23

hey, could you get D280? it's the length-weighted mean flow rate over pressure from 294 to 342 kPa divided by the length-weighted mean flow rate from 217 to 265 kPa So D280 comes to 0.7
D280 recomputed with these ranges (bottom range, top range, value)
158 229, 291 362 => 0.55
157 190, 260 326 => 0.57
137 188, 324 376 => 0.46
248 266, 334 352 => 0.76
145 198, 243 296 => 0.61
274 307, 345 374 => 0.78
